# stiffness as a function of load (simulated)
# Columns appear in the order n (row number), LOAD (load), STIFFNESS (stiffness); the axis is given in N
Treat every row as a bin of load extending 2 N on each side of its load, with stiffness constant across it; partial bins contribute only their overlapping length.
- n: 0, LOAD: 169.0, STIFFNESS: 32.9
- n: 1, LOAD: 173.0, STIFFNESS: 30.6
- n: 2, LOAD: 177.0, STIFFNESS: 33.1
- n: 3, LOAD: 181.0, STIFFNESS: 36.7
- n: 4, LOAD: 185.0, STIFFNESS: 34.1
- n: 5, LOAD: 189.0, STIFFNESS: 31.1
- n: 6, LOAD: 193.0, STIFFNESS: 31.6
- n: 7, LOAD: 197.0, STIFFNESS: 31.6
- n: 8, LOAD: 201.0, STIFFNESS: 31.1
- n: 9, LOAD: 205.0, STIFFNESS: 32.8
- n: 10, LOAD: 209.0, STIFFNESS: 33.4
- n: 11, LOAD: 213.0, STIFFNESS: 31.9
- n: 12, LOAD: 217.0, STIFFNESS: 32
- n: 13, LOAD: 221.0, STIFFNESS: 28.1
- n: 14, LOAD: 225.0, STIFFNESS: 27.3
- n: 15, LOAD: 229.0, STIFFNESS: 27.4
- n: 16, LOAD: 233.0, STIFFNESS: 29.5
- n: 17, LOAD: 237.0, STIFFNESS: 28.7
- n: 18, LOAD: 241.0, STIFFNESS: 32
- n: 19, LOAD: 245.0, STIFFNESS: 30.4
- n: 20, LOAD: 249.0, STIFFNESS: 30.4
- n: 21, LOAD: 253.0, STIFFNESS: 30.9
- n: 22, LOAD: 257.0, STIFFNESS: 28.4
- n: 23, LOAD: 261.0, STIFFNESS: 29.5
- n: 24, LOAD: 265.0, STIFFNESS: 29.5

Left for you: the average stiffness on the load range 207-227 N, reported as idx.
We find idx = 30.5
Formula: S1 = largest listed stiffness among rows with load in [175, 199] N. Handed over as 36.7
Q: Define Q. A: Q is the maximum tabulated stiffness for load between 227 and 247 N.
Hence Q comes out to 32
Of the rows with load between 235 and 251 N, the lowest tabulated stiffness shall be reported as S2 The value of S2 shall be 28.7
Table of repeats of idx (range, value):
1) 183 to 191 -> 32.6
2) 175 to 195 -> 33.3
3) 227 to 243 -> 29.4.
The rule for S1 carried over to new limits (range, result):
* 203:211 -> 33.4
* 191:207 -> 32.8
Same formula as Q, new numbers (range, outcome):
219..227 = 28.1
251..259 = 30.9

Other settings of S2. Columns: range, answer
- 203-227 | 27.3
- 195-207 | 31.1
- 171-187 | 30.6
